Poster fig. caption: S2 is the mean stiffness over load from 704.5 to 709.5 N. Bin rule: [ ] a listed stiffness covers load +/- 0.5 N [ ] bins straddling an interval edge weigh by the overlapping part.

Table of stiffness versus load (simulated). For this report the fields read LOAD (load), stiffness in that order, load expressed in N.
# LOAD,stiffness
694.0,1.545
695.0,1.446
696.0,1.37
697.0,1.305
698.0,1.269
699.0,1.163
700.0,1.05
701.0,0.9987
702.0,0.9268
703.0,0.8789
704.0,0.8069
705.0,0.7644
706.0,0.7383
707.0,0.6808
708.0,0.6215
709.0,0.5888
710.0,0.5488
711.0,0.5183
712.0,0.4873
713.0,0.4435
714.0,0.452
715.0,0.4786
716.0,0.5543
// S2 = 0.679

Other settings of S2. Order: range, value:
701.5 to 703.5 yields 0.903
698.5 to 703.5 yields 1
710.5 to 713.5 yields 0.483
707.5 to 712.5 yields 0.553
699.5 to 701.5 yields 1.02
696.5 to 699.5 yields 1.25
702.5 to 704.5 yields 0.843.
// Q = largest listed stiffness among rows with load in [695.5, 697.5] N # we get 1.37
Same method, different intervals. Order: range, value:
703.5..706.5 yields 0.8069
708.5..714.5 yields 0.5888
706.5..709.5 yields 0.6808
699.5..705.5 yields 1.05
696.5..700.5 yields 1.305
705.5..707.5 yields 0.7383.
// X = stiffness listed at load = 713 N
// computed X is 0.4435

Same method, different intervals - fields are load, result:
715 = 0.4786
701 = 0.9987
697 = 1.305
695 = 1.446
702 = 0.9268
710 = 0.5488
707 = 0.6808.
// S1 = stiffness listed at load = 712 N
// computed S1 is 0.4873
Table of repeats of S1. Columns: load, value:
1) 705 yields 0.7644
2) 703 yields 0.8789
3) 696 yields 1.37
